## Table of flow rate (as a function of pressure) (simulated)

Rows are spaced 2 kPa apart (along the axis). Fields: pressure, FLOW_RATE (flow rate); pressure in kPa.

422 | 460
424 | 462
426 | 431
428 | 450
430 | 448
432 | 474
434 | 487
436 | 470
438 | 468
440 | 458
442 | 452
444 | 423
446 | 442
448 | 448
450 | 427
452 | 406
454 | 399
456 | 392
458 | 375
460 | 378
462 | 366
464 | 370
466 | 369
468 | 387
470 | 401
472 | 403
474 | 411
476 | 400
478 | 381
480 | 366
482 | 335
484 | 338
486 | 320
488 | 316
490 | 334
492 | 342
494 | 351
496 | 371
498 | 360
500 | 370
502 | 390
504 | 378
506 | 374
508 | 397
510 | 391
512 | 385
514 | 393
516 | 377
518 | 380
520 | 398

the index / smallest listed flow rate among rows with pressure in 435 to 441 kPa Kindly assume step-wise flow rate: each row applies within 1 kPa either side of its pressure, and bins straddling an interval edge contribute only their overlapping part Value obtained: 458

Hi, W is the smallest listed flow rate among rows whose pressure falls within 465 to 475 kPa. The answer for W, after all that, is 369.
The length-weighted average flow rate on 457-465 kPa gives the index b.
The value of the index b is 372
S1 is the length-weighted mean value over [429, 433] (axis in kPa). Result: 461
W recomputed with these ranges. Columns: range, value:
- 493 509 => 351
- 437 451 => 423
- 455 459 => 375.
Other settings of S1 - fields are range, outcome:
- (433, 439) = 475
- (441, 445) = 438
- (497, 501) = 365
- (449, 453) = 416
